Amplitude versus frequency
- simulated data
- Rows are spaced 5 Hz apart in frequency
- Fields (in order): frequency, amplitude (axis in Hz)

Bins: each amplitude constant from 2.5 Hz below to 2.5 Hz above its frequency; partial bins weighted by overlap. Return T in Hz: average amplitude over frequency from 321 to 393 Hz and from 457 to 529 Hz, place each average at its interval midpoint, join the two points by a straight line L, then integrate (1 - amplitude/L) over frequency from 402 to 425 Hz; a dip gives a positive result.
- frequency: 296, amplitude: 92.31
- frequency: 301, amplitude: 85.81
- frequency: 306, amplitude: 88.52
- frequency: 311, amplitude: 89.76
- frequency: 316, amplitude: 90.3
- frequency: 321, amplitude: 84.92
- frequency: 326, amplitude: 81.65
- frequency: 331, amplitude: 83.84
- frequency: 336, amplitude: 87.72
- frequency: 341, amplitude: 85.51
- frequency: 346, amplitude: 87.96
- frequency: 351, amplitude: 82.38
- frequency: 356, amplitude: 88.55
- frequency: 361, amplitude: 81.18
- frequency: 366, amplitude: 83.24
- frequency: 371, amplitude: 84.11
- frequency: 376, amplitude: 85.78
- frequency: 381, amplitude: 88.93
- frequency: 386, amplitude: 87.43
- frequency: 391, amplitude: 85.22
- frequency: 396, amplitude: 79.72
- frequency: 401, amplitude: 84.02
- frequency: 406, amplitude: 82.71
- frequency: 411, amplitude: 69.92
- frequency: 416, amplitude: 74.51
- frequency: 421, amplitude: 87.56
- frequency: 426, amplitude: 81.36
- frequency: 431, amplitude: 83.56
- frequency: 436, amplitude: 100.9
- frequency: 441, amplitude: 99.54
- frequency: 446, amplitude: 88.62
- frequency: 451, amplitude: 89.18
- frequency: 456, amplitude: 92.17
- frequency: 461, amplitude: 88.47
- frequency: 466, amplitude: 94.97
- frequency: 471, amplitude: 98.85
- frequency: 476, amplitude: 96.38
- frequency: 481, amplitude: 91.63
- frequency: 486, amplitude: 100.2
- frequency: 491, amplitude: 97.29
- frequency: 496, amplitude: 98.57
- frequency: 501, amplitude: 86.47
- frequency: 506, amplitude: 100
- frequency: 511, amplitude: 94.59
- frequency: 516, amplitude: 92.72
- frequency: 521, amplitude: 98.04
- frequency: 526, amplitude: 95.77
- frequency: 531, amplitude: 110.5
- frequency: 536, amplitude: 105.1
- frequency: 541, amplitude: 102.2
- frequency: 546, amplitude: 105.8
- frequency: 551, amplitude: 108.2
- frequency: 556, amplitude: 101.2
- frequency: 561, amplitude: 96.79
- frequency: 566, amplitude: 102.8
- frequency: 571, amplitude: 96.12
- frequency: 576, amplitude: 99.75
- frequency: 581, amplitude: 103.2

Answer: 2.6 Hz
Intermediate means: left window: 85.2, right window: 95.3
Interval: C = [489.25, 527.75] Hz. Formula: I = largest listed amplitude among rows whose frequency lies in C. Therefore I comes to 100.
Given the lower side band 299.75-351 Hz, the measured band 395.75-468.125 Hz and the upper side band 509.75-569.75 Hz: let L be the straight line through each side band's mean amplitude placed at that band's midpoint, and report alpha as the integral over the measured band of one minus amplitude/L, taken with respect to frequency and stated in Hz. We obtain 5.5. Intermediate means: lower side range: 86.4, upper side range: 101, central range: 86.6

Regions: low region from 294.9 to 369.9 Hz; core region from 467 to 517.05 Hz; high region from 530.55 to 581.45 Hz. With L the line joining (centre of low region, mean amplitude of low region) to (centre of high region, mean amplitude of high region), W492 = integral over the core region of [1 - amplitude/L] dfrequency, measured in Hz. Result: 1.1 Hz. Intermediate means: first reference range 86.1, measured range 95.7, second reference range 103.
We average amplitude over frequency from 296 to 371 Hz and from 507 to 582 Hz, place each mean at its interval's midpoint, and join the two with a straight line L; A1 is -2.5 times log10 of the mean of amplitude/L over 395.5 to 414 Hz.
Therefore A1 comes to 0.15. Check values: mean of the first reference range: 86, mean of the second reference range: 101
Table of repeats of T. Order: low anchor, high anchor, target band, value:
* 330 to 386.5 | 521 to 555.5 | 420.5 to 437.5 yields 0.9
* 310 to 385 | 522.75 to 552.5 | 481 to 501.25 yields 0.7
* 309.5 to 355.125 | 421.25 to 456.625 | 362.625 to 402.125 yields 1.5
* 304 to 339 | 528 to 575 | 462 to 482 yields 0.4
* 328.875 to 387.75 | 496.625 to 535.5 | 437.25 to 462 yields 0.0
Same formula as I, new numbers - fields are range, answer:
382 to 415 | 87.43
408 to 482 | 100.9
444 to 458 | 92.17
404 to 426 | 87.56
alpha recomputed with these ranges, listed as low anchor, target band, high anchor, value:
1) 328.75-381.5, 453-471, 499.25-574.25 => 0.21 Hz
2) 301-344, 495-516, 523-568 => 1.20 Hz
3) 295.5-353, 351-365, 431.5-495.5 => 0.67 Hz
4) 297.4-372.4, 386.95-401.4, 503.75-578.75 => 1.08 Hz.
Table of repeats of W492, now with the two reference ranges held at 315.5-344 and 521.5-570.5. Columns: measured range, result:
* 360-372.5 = 0.8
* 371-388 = 0.5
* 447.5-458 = 0.5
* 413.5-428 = 1.8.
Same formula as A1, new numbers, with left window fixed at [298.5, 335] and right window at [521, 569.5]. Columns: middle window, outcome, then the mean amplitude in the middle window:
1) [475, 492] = 0.023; 96.3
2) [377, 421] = 0.127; 82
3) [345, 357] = 0.038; 85.8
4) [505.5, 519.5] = 0.056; 95.3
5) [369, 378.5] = 0.068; 85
